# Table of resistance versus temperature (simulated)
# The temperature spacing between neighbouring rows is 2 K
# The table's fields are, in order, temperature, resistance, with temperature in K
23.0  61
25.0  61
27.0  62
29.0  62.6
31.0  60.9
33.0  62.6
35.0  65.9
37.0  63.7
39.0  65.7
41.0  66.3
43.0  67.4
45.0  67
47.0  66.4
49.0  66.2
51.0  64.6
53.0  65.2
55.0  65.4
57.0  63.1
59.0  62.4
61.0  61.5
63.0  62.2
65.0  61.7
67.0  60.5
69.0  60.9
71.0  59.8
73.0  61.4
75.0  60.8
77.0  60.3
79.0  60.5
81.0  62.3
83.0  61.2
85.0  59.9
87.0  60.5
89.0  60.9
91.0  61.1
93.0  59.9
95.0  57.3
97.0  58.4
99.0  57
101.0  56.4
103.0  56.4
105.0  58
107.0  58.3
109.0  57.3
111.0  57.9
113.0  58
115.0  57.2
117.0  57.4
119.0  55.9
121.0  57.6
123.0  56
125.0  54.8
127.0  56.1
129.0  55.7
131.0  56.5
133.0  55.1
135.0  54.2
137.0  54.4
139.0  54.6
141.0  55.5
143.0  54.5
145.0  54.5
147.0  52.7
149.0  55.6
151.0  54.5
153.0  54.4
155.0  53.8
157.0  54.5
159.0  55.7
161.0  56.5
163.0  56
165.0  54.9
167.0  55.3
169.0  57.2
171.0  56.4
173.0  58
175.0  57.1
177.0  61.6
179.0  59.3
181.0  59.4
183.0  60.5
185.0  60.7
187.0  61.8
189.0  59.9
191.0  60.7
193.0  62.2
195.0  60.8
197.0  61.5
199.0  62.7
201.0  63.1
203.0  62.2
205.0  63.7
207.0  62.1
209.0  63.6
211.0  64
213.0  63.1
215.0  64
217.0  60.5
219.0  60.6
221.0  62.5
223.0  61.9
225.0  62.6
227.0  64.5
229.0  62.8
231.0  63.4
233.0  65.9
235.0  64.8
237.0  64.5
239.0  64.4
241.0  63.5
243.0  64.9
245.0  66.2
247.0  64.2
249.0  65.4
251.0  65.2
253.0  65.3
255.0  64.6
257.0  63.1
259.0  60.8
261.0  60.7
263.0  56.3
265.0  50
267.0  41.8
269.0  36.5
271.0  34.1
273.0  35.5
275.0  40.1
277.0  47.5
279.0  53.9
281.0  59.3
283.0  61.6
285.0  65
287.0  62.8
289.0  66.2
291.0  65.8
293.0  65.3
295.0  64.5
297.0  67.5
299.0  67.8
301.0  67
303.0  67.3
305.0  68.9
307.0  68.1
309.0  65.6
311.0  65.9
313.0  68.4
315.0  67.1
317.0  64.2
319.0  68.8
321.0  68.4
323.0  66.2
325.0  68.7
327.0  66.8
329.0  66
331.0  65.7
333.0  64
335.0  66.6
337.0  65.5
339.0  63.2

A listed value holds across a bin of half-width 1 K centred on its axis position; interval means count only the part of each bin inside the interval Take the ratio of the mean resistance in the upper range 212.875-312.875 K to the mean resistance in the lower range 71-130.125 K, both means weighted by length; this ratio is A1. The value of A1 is 1.0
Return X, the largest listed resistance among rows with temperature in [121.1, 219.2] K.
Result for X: 64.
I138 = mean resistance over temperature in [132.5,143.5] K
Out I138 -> 54.7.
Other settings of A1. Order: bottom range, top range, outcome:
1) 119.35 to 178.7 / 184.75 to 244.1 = 1.13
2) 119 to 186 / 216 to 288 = 1.04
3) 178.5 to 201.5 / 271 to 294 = 0.91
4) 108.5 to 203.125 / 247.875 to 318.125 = 1.04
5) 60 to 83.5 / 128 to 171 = 0.90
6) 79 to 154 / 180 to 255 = 1.10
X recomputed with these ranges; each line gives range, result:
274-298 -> 67.5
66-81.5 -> 62.3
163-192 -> 61.8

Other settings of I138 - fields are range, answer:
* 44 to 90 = 62.4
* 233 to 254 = 64.9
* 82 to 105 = 59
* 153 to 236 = 60.5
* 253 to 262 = 62.6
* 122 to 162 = 55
